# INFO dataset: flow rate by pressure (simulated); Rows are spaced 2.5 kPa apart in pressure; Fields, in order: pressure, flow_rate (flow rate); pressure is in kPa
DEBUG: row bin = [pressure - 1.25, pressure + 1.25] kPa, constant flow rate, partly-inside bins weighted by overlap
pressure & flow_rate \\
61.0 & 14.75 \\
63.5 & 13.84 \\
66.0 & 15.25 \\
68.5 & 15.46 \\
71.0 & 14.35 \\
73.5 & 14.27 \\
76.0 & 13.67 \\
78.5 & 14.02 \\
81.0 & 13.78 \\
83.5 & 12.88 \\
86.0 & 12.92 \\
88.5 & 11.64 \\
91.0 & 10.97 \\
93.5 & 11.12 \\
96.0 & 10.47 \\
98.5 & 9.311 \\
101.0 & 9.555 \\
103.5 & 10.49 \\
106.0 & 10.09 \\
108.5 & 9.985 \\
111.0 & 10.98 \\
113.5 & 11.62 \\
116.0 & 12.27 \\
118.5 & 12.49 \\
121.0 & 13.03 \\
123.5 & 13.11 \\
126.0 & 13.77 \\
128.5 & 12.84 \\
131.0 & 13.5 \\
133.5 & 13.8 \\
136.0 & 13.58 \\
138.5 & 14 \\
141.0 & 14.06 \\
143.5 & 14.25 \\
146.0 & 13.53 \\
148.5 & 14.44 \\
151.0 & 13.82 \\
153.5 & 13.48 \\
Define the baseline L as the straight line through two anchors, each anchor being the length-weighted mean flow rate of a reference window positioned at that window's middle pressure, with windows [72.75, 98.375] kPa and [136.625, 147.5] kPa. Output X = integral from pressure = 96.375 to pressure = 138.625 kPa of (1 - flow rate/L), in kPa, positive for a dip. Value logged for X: 4.3 kPa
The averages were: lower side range 12.4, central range 11.9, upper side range 13.9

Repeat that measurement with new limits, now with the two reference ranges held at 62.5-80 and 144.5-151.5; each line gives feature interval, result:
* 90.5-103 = 3.5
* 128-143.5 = 0.3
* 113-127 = 1.4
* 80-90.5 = 1.2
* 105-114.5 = 2.4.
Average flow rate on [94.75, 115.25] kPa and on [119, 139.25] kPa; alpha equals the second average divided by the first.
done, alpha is 1.29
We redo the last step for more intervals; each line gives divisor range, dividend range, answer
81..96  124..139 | 1.13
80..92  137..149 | 1.13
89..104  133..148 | 1.34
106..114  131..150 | 1.30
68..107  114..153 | 1.11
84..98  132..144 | 1.22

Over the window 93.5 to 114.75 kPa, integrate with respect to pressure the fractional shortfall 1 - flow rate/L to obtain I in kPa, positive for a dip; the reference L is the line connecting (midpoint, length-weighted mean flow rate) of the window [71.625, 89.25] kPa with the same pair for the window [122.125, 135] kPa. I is 4.8 kPa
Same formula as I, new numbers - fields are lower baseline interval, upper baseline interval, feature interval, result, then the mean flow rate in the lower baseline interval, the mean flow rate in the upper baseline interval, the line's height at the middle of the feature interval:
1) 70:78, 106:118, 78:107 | 3.0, 14.1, 11.2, 12.7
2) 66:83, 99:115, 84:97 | 0.9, 14.3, 10.4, 12.4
